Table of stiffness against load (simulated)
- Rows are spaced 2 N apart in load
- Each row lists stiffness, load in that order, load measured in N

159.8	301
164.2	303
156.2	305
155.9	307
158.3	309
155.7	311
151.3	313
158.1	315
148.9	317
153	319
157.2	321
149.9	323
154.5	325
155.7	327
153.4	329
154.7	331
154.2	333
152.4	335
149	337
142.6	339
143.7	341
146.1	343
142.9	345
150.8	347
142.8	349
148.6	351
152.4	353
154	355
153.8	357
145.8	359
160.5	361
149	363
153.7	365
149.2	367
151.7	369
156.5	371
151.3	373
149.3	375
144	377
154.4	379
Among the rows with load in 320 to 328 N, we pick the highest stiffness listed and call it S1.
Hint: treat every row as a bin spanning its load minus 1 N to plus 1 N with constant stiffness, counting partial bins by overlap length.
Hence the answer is 157.2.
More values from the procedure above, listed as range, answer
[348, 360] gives 154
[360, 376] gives 160.5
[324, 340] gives 155.7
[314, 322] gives 158.1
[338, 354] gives 152.4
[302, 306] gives 164.2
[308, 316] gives 158.3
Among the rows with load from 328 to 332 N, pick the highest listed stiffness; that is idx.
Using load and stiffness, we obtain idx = 154.7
